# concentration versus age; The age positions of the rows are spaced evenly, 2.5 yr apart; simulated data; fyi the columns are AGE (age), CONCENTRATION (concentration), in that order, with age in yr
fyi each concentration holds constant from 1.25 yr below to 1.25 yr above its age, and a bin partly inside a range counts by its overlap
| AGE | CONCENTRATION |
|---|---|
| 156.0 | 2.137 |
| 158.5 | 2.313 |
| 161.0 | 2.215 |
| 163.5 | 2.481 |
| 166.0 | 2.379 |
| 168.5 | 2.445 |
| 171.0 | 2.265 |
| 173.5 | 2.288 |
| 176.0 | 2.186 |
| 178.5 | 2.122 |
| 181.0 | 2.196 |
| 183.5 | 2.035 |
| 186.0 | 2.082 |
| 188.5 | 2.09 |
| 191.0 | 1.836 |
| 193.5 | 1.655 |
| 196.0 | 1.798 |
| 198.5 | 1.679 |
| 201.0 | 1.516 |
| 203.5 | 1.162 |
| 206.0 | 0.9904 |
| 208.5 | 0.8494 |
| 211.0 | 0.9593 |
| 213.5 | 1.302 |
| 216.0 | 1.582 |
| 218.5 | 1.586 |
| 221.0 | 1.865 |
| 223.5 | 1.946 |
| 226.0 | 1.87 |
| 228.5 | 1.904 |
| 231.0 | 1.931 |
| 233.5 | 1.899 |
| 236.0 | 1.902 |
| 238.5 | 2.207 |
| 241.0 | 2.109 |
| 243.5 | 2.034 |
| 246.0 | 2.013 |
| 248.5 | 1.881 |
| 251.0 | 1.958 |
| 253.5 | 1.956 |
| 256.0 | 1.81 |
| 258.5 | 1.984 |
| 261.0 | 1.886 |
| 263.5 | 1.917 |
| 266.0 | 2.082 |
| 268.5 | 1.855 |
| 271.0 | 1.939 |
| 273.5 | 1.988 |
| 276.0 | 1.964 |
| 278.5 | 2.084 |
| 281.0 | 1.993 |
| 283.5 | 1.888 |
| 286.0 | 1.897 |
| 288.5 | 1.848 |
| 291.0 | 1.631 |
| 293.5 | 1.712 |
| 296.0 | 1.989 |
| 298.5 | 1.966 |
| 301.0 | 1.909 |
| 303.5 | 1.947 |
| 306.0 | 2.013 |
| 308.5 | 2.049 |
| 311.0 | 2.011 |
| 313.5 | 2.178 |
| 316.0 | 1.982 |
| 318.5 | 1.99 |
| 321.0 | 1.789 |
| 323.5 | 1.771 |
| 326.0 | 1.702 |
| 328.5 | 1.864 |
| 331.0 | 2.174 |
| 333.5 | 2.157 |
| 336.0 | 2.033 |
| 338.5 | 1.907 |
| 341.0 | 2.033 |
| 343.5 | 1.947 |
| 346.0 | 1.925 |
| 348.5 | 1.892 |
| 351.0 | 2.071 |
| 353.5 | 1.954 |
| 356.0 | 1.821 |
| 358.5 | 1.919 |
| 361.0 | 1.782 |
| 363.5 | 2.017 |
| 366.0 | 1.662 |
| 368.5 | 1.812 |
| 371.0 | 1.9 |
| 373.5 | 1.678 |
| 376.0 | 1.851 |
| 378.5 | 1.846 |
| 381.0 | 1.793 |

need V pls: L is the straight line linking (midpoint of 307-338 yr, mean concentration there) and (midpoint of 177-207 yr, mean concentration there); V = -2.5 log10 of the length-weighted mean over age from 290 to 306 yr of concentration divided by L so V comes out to 0.035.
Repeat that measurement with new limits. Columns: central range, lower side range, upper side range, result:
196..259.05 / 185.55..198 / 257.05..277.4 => 0.12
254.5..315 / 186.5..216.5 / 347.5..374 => -0.16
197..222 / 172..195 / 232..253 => 0.44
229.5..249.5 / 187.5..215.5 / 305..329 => -0.24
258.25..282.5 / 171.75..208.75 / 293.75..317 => -0.02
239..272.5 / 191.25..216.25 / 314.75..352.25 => -0.23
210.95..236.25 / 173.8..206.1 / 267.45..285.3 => 0.09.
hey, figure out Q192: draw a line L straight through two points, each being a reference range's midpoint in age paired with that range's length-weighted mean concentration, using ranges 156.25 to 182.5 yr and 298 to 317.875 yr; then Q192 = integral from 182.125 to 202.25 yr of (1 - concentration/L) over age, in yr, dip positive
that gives 3.6 yr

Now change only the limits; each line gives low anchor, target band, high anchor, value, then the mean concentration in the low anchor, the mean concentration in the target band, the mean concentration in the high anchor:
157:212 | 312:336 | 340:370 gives -0.76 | 1.89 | 1.96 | 1.9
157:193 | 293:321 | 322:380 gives -0.02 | 2.2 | 1.98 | 1.9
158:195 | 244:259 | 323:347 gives 0.96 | 2.17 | 1.94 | 1.96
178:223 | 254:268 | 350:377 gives -1.80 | 1.63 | 1.93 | 1.86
